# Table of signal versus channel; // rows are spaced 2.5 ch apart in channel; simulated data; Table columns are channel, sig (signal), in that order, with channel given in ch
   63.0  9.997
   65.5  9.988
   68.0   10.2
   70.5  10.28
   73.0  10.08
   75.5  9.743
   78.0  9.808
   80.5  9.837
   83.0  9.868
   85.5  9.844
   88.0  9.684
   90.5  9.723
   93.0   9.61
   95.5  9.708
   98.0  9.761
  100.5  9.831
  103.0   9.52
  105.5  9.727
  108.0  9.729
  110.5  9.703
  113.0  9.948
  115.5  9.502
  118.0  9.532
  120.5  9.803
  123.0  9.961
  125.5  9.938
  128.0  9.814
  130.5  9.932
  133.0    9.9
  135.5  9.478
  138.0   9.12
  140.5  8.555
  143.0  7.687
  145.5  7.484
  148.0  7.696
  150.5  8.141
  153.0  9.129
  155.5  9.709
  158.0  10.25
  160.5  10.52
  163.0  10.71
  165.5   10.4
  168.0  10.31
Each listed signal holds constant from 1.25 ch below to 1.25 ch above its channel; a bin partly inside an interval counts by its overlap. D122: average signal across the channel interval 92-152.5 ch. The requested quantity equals 9.33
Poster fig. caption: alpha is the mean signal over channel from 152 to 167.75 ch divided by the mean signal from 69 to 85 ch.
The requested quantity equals 1.02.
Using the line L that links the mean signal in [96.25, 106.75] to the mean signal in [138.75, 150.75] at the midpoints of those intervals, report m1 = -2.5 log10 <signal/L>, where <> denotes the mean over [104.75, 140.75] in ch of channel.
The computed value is -0.10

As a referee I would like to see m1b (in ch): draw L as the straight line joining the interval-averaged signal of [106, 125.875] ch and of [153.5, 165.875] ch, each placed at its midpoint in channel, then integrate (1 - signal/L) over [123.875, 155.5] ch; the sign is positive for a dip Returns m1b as 3.35 ch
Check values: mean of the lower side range 9.76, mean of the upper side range 10.2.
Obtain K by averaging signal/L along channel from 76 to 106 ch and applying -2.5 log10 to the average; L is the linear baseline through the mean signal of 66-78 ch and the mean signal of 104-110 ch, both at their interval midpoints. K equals 0.01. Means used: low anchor 10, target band 9.74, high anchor 9.72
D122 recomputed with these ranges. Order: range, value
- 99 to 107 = 9.7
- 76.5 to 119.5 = 9.73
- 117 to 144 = 9.44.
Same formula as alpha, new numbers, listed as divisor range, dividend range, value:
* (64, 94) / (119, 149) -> 0.92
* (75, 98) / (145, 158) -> 0.89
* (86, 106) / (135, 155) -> 0.87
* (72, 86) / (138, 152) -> 0.82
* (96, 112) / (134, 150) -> 0.86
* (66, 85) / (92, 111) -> 0.97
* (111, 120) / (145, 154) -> 0.84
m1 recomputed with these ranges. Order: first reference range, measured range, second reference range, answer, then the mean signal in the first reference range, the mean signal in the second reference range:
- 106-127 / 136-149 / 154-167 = 0.224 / 9.76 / 10.3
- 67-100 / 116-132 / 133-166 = -0.045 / 9.85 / 9.14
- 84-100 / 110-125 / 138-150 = -0.102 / 9.73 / 8.01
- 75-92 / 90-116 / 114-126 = 0.006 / 9.79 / 9.74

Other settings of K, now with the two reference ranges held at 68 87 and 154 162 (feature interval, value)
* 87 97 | 0.03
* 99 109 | 0.03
